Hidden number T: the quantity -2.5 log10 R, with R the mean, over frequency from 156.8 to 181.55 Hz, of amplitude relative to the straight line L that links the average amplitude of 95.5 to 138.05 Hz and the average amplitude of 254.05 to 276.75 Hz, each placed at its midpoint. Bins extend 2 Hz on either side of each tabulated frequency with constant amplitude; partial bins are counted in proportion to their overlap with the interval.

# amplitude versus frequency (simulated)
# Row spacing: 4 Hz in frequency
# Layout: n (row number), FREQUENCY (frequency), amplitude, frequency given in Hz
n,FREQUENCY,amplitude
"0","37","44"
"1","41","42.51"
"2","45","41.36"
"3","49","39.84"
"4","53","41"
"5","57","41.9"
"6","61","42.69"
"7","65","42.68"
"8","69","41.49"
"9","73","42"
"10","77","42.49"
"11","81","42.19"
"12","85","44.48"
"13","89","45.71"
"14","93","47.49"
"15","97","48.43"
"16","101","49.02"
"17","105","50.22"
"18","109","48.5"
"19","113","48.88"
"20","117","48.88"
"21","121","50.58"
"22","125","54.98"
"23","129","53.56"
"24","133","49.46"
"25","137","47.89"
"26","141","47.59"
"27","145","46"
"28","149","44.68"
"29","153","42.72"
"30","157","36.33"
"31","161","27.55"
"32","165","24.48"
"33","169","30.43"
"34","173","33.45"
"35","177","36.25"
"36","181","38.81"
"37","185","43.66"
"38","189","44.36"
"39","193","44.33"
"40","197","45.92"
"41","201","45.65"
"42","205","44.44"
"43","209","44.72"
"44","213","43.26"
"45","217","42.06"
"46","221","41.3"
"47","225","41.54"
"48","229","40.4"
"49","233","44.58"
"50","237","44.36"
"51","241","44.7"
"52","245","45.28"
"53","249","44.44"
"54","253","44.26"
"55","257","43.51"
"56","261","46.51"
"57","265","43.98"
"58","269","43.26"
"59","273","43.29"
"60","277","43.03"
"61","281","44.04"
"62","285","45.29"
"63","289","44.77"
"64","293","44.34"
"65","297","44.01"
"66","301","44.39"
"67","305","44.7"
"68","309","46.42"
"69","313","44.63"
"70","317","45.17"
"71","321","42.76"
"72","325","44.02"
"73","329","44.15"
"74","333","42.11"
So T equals 0.445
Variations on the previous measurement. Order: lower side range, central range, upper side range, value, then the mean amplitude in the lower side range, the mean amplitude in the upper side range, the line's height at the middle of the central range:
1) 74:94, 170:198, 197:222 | 0.09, 44.2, 43.9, 43.9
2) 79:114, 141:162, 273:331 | 0.14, 47.2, 44.4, 46.4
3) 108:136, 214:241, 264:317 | 0.10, 50.7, 44.4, 46.7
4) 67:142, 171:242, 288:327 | 0.09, 47.6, 44.5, 46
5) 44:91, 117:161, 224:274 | -0.09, 42.3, 43.9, 43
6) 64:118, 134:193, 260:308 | 0.16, 45.9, 44.3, 45.3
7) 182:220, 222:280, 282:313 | 0.02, 44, 44.8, 44.4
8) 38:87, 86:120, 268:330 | -0.14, 42.1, 44.3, 42.5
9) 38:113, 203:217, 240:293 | 0.01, 44.2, 44.3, 44.3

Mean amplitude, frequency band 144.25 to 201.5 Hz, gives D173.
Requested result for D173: 38.6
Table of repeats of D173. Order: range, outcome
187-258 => 43.8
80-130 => 48.7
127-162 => 44.4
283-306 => 44.6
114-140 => 50.7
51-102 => 43.9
